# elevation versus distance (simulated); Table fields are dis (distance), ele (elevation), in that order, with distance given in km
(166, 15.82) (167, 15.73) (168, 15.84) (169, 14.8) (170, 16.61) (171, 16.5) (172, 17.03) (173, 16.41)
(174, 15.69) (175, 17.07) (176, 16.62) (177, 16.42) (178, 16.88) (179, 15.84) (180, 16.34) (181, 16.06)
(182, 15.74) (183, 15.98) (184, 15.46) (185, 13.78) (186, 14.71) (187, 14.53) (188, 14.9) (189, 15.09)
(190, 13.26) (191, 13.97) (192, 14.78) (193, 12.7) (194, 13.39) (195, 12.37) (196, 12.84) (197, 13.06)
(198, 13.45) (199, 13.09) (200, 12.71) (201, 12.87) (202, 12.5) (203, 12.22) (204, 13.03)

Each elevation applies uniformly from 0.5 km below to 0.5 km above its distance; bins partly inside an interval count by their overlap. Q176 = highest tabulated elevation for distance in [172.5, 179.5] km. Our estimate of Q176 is 17.07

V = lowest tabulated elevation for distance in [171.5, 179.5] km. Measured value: 15.69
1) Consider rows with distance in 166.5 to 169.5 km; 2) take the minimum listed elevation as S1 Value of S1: 14.8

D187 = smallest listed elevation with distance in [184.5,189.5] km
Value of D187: 13.78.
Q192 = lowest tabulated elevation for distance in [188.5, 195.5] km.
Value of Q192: 12.37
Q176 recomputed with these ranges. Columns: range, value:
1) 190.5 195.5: 14.78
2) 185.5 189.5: 15.09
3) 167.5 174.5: 17.03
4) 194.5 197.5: 13.06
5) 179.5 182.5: 16.34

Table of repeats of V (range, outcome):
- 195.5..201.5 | 12.71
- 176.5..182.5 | 15.74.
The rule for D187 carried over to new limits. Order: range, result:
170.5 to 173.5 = 16.41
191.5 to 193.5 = 12.7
